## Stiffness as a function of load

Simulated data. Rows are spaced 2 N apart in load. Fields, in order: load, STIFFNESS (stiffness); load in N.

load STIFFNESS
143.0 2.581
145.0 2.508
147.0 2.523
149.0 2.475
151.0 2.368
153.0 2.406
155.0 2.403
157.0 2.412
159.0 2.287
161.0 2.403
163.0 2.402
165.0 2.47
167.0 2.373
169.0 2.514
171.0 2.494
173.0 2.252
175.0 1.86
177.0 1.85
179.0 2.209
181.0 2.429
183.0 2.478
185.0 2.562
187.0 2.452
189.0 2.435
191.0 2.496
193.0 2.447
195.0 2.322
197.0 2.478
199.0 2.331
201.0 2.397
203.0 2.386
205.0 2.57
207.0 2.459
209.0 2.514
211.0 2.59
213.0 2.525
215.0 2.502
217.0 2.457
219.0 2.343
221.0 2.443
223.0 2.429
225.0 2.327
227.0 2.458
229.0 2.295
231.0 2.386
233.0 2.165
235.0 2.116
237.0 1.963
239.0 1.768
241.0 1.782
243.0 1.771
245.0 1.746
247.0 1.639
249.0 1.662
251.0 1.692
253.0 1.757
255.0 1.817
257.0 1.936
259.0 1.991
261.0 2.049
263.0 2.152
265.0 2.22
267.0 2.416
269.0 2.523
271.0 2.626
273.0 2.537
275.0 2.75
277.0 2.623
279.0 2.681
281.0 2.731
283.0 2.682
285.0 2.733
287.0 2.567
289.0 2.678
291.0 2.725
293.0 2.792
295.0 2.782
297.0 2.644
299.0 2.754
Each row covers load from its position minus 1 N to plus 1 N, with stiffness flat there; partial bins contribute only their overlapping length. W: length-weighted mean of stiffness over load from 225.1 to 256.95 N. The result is 1.95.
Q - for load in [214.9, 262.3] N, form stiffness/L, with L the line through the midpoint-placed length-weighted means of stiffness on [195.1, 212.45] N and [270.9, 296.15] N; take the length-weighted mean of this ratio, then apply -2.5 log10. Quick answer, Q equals 0.24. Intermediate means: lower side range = 2.46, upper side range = 2.69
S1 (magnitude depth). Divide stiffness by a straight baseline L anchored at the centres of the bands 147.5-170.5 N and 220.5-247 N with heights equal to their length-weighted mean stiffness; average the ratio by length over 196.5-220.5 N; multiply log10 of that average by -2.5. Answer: -0.119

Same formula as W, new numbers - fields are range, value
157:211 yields 2.38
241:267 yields 1.89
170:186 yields 2.27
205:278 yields 2.21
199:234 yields 2.42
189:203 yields 2.41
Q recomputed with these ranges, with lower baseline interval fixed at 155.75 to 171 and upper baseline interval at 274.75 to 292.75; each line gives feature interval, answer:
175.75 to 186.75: 0.068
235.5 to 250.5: 0.414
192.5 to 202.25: 0.044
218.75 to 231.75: 0.074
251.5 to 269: 0.268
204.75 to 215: -0.003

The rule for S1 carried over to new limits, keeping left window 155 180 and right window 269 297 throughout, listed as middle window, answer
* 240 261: 0.392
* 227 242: 0.200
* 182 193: -0.053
